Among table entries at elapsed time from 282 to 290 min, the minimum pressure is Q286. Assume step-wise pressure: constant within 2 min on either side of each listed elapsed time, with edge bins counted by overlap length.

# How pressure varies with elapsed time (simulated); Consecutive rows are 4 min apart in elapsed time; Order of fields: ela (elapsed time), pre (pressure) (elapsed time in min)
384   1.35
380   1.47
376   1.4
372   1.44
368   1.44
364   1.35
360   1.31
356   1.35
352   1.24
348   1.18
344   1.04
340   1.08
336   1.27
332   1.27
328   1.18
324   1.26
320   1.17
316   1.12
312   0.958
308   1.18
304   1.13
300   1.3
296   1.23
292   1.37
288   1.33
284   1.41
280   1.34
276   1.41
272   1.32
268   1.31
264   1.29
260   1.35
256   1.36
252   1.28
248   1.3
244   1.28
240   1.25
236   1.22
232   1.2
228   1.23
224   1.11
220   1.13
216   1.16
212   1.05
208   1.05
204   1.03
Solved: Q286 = 1.33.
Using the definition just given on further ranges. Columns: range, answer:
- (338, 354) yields 1.04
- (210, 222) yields 1.05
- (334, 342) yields 1.08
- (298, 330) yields 0.958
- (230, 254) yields 1.2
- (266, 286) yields 1.31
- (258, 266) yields 1.29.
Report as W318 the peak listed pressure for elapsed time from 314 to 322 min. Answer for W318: 1.17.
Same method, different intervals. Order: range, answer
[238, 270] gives 1.36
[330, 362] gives 1.35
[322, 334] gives 1.27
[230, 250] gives 1.3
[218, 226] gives 1.13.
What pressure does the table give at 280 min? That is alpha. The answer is 1.34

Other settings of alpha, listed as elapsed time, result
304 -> 1.13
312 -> 0.958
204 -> 1.03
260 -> 1.35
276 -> 1.41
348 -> 1.18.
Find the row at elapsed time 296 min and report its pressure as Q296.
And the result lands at 1.23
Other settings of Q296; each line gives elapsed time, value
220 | 1.13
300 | 1.3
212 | 1.05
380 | 1.47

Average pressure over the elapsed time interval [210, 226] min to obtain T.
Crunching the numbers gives 1.11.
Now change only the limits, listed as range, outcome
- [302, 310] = 1.15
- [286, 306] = 1.27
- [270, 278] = 1.36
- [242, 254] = 1.29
